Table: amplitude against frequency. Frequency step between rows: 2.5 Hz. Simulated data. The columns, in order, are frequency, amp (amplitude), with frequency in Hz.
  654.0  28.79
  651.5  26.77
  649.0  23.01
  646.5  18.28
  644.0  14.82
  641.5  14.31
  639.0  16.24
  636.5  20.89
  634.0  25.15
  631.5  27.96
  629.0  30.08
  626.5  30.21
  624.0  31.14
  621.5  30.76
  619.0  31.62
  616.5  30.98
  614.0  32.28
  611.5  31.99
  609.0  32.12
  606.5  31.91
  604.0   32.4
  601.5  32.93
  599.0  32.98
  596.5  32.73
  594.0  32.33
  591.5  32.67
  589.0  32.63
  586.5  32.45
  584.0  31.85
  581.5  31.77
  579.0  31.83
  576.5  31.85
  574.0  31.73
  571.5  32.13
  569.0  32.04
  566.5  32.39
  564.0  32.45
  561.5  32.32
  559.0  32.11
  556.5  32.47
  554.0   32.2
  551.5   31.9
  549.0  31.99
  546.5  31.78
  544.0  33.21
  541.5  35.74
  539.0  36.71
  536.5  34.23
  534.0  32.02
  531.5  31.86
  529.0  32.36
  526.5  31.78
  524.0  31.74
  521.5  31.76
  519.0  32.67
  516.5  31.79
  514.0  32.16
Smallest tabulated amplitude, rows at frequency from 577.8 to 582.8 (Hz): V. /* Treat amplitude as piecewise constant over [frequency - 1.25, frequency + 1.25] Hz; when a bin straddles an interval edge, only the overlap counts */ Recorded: 31.77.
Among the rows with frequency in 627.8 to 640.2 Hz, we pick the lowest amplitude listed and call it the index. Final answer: 16.24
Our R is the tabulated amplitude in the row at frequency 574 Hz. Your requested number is 31.73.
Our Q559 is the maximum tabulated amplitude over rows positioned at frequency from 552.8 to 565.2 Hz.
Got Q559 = 32.47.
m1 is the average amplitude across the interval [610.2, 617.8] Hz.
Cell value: 31.8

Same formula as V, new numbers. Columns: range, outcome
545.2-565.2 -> 31.78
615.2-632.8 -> 27.96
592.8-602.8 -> 32.33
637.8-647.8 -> 14.31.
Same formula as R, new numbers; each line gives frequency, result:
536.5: 34.23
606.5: 31.91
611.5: 31.99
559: 32.11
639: 16.24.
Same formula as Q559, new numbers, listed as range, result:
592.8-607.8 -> 32.98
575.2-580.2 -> 31.85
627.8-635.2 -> 30.08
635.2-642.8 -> 20.89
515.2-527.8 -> 32.67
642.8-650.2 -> 23.01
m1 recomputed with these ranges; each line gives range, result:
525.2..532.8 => 32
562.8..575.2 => 32.1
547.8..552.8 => 31.9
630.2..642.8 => 20.9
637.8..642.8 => 15.3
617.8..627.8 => 30.9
